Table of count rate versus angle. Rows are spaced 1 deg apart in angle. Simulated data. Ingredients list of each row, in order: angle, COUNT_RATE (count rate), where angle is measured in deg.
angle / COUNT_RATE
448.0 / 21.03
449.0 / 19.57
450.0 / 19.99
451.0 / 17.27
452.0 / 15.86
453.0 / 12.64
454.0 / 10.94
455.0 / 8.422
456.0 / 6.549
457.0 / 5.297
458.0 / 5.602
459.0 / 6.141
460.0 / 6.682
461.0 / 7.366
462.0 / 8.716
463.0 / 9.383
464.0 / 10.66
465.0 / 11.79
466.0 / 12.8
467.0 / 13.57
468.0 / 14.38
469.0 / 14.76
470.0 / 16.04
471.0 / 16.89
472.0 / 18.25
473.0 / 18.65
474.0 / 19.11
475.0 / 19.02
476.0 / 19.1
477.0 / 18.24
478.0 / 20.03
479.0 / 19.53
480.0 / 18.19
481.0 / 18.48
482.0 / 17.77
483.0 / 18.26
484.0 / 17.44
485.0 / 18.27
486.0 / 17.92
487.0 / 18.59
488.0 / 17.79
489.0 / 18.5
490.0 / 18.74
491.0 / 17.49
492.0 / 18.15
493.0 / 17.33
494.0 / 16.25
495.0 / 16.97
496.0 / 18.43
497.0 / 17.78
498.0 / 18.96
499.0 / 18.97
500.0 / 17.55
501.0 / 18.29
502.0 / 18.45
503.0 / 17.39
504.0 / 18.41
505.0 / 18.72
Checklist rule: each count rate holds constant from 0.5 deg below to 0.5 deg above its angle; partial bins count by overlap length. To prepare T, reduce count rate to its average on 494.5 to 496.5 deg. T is 17.7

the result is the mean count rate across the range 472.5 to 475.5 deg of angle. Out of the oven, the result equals 18.9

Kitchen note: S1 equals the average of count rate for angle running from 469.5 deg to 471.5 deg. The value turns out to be 16.5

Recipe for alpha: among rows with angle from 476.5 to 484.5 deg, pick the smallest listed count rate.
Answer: 17.44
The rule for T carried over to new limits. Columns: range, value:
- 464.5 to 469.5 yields 13.5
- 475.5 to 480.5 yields 19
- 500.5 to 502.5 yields 18.4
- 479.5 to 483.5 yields 18.2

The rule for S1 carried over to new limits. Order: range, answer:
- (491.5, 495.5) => 17.2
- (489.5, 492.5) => 18.1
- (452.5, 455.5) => 10.7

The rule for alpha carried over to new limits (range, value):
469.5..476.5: 16.04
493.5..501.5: 16.25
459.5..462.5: 6.682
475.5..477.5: 18.24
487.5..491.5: 17.49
